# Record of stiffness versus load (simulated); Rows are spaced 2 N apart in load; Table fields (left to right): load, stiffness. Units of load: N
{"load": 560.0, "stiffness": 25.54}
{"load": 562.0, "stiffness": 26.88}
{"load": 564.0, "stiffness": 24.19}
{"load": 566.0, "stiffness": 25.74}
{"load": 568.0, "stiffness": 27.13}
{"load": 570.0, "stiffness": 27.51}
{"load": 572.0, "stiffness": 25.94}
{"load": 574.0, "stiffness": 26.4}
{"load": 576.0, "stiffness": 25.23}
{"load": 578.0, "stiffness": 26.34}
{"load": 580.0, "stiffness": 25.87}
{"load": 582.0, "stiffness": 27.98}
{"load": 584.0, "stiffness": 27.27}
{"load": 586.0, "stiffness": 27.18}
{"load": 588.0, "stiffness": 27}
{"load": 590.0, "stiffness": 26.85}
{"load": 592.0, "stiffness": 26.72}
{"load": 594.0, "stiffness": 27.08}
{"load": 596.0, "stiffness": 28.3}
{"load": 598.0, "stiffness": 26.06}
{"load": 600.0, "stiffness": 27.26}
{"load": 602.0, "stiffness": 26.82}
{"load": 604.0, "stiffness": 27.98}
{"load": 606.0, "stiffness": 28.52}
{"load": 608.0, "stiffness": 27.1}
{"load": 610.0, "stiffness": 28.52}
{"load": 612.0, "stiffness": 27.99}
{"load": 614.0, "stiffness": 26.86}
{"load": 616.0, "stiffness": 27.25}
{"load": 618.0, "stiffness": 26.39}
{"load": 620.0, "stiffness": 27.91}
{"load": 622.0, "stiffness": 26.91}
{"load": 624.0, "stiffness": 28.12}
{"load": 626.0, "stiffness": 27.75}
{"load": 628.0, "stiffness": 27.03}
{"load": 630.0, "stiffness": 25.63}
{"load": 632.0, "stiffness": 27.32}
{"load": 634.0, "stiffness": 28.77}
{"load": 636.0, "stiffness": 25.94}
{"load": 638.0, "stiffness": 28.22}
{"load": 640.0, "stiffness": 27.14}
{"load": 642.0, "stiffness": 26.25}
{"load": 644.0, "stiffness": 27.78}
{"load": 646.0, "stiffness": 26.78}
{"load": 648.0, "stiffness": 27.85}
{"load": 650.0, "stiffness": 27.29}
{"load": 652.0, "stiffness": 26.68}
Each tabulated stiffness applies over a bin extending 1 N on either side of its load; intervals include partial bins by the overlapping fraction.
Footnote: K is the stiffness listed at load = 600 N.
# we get 27.26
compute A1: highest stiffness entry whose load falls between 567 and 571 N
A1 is 27.51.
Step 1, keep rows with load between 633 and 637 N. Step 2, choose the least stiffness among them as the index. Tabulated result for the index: 25.94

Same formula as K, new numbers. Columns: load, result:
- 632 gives 27.32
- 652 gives 26.68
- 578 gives 26.34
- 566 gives 25.74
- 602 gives 26.82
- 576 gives 25.23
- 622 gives 26.91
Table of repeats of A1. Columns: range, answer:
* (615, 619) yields 27.25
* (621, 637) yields 28.77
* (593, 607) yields 28.52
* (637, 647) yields 28.22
